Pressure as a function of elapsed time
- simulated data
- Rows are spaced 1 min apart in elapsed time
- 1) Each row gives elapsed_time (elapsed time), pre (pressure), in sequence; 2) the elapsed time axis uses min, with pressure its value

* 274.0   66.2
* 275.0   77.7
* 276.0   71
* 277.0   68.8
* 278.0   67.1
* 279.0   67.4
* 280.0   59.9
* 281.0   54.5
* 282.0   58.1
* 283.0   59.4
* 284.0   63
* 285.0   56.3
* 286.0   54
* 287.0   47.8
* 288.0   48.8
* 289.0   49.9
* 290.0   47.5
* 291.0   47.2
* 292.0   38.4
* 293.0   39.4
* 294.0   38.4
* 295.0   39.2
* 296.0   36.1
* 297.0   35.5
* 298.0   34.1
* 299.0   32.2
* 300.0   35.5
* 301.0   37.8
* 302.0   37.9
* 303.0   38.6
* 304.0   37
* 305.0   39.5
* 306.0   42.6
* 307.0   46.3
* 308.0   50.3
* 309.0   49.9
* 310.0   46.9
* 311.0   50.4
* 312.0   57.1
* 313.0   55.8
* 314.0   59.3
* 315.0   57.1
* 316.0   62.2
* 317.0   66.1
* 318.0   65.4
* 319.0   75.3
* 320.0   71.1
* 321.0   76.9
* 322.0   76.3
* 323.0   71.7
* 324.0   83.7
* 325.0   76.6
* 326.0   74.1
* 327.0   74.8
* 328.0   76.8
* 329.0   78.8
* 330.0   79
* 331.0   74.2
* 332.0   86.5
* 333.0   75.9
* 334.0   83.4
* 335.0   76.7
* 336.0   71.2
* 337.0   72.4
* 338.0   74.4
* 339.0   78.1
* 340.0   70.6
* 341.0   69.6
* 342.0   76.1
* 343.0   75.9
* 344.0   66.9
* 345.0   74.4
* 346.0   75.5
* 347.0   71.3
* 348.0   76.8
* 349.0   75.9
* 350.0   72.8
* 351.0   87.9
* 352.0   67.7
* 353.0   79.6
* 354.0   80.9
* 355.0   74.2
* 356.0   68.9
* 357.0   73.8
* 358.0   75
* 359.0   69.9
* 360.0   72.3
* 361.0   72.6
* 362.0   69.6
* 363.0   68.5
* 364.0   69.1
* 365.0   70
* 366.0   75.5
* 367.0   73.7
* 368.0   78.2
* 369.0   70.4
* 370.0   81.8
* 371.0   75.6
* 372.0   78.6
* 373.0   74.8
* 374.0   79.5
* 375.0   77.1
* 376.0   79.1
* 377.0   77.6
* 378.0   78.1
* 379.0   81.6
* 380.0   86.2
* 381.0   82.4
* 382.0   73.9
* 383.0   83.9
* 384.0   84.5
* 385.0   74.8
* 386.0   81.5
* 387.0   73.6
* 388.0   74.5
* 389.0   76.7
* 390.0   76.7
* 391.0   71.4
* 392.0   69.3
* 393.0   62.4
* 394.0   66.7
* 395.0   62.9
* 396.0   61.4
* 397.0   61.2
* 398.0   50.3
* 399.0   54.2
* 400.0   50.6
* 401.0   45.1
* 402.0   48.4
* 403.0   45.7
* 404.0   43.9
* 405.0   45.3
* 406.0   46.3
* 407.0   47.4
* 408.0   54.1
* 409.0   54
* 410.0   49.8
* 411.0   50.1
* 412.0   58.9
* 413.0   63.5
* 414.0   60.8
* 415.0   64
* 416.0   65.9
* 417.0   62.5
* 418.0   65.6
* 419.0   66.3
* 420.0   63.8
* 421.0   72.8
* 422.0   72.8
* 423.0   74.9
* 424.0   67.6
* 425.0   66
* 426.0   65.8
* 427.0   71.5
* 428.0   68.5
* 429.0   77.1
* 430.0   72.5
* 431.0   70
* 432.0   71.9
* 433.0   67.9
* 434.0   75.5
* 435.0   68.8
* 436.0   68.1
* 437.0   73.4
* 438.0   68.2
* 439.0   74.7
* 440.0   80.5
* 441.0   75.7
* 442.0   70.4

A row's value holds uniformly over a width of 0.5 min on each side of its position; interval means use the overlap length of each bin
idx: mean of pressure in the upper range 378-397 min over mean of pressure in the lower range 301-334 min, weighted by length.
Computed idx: 1.18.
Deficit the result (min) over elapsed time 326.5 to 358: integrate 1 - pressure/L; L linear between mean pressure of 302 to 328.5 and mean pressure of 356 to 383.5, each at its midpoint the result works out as -3.5 min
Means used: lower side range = 60.4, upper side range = 75.8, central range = 75.5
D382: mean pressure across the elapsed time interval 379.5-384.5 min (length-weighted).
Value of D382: 82.2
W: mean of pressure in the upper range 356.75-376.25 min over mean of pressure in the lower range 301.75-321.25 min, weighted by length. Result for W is 1.4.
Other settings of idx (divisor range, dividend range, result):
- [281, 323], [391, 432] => 1.20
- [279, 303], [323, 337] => 1.68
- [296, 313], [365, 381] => 1.84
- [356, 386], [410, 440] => 0.89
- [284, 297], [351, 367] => 1.60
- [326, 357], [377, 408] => 0.87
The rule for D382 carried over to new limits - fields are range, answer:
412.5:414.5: 62.1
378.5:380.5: 83.9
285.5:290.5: 49.6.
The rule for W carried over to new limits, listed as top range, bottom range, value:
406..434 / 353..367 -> 0.89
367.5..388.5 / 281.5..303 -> 1.76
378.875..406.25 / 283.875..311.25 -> 1.51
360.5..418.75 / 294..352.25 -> 1.06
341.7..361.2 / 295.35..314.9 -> 1.71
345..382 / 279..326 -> 1.43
